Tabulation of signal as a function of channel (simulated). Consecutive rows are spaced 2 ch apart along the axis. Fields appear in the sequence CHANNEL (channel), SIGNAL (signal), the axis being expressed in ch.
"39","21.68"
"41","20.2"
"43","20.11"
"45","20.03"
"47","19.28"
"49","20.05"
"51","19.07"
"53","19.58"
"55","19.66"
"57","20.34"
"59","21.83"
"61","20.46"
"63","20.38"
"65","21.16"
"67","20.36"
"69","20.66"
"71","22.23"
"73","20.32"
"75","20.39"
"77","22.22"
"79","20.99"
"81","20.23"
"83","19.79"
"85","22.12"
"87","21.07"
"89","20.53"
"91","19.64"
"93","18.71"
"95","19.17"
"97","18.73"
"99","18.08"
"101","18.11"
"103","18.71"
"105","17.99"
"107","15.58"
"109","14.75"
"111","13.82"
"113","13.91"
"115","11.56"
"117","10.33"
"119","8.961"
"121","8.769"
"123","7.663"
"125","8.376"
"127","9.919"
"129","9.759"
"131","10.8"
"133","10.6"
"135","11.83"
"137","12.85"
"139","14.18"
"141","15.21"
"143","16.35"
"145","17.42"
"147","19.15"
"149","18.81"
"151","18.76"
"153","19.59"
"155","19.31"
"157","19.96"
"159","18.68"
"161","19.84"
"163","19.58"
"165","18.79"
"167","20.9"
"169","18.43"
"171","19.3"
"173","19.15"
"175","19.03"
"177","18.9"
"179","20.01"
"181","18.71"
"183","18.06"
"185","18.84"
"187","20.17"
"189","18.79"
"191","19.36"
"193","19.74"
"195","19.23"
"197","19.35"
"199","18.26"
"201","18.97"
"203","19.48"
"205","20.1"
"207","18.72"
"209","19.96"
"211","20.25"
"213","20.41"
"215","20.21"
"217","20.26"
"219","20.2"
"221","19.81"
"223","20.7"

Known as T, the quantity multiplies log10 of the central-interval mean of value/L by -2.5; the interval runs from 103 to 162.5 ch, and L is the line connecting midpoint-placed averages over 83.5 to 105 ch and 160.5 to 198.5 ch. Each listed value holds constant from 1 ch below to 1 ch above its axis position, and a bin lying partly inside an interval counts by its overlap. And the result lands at 0.32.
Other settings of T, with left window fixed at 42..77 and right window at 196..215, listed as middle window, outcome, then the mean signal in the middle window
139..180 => 0.06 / 18.7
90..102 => 0.08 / 18.7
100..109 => 0.17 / 17.3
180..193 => 0.03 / 19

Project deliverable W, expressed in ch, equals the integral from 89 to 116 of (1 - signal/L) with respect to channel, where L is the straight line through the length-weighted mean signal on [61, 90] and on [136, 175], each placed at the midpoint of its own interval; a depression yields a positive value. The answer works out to 4.1 ch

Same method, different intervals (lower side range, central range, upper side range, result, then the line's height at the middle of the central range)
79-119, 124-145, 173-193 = 6.8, 18.1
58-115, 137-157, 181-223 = 1.9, 19.4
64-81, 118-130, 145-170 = 6.6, 19.9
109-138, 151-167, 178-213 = -4.8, 15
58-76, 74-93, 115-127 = -3.8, 17.3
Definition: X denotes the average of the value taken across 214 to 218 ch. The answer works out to 20.2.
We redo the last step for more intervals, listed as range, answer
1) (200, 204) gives 19.2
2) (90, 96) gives 19.2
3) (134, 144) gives 14.1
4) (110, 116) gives 13.1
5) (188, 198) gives 19.3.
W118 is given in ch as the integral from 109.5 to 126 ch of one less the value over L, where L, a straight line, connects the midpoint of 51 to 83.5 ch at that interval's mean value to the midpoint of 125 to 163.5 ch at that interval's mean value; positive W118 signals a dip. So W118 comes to 6.5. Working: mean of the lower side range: 20.6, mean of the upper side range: 15.7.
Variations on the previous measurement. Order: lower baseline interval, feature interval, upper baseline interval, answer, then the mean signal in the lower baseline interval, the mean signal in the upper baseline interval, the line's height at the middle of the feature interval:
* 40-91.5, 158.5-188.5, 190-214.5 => 0.7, 20.5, 19.5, 19.7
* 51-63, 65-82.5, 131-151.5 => -1.5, 20.3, 15.2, 19.3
